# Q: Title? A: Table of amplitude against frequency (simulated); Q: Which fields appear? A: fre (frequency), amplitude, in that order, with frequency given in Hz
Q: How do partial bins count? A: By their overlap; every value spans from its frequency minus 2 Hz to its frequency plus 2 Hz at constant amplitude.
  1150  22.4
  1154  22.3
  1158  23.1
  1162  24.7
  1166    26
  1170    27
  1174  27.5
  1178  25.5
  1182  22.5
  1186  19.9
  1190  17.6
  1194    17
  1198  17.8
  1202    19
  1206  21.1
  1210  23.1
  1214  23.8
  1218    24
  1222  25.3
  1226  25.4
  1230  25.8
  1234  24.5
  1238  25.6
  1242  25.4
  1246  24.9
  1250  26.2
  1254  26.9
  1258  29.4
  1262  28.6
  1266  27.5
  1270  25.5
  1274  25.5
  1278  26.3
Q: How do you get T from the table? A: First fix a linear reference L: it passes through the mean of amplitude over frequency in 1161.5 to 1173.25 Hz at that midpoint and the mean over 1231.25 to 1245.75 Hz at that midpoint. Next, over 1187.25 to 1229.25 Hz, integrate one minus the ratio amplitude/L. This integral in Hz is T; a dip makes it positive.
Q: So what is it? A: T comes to 6.7 Hz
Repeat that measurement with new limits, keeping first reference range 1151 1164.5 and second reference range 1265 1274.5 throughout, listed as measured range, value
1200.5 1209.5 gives 1.44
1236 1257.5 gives -0.40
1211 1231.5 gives 0.16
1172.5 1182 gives -0.69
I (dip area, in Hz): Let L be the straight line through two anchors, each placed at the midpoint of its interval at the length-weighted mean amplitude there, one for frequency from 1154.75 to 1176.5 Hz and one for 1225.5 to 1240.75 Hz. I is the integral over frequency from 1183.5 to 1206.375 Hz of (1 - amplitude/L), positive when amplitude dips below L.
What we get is 6.1 Hz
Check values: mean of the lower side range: 25.5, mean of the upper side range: 25.3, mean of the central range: 18.6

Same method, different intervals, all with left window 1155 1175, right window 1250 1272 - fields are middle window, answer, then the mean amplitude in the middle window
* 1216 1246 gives 1.9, 25.1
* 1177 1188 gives 1.4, 22.4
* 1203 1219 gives 2.2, 22.7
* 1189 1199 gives 3.3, 17.4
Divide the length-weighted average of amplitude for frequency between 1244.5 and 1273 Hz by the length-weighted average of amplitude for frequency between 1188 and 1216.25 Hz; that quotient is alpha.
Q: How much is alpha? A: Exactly 1.4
